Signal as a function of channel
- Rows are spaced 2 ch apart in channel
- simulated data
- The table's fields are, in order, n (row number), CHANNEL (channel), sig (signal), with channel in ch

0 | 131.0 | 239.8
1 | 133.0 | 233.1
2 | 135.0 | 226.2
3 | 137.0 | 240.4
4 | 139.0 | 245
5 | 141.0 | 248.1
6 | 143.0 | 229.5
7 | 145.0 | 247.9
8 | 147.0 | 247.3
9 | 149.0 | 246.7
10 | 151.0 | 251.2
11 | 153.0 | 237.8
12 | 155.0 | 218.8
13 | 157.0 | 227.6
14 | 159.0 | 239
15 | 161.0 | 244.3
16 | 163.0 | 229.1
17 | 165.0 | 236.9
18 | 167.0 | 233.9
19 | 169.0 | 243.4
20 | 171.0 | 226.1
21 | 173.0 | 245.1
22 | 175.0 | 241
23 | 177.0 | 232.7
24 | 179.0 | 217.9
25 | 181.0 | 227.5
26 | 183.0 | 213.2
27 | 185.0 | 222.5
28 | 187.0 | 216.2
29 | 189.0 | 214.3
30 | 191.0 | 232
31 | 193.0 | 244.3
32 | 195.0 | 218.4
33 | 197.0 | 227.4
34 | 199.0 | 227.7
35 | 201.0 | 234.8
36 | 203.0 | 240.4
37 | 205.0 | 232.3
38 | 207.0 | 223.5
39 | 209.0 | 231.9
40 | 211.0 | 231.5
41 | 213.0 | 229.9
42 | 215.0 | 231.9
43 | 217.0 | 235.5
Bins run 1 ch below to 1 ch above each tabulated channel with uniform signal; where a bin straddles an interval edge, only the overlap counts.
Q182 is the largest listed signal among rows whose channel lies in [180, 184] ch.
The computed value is 227.5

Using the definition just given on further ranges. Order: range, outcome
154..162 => 244.3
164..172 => 243.4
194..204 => 240.4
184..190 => 222.5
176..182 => 232.7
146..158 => 251.2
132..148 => 248.1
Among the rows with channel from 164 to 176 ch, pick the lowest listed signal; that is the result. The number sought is 226.1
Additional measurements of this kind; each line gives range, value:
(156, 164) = 227.6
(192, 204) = 218.4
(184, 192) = 214.3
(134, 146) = 226.2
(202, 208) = 223.5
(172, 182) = 217.9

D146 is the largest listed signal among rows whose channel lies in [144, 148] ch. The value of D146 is 247.9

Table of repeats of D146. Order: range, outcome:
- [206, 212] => 231.9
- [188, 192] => 232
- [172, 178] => 245.1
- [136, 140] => 245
